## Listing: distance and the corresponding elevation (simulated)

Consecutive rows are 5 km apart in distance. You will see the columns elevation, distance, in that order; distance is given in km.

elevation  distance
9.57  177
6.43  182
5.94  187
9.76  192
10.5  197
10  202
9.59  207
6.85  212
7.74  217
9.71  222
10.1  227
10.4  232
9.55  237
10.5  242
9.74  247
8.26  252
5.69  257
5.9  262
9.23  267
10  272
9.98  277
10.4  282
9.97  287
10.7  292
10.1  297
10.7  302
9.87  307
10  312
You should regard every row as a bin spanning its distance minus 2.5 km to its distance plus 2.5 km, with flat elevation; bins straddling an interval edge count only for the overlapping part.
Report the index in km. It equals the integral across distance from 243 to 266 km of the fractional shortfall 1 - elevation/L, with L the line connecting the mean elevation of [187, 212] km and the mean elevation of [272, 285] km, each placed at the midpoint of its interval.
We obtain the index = 5.0 km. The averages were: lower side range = 9.25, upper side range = 10.1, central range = 7.72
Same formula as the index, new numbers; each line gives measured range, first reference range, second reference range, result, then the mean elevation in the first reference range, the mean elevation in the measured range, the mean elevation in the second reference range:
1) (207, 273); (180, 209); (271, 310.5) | 4.7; 8.73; 8.75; 10.2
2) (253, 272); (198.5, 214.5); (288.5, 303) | 4.7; 8.92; 7.45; 10.4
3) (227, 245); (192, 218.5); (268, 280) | -1.3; 9.06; 10.1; 9.91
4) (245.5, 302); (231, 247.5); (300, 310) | 5.6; 10.1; 9.15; 10.2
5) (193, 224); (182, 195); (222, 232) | -0.9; 7.68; 9.09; 10.1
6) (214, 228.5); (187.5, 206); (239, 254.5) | 0.8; 9.6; 9.04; 9.5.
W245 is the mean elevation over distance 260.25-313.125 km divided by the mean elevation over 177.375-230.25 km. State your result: 1.1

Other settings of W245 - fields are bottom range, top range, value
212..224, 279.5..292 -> 1.24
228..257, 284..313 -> 1.09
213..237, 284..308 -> 1.10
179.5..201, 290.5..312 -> 1.24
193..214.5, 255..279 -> 0.88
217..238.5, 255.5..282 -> 0.87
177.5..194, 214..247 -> 1.27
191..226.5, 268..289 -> 1.09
